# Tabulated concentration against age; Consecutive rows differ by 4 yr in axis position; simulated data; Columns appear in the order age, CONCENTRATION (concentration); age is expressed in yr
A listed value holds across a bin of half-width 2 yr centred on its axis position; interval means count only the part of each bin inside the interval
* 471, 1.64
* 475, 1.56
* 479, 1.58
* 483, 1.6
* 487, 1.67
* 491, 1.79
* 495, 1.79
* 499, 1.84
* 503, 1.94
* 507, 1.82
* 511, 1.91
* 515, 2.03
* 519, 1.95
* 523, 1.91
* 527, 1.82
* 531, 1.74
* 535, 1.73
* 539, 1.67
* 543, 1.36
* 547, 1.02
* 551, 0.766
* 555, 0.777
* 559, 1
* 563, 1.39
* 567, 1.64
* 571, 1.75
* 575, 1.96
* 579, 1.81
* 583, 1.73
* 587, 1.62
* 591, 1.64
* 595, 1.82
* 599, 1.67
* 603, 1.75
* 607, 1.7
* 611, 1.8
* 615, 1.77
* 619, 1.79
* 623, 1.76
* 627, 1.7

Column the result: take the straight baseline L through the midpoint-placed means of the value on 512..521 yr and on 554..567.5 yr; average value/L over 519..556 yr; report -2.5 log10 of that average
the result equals 0.12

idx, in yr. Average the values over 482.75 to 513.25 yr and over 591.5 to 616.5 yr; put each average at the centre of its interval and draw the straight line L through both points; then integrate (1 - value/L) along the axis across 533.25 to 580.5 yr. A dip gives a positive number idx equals 9.9 yr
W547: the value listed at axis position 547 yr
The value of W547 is 1.02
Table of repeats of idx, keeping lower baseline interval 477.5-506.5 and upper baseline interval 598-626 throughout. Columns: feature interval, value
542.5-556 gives 6.14 yr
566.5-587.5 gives -0.23 yr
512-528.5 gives -1.69 yr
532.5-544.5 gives 1.01 yr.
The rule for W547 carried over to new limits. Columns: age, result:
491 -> 1.79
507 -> 1.82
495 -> 1.79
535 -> 1.73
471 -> 1.64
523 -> 1.91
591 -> 1.64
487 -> 1.67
